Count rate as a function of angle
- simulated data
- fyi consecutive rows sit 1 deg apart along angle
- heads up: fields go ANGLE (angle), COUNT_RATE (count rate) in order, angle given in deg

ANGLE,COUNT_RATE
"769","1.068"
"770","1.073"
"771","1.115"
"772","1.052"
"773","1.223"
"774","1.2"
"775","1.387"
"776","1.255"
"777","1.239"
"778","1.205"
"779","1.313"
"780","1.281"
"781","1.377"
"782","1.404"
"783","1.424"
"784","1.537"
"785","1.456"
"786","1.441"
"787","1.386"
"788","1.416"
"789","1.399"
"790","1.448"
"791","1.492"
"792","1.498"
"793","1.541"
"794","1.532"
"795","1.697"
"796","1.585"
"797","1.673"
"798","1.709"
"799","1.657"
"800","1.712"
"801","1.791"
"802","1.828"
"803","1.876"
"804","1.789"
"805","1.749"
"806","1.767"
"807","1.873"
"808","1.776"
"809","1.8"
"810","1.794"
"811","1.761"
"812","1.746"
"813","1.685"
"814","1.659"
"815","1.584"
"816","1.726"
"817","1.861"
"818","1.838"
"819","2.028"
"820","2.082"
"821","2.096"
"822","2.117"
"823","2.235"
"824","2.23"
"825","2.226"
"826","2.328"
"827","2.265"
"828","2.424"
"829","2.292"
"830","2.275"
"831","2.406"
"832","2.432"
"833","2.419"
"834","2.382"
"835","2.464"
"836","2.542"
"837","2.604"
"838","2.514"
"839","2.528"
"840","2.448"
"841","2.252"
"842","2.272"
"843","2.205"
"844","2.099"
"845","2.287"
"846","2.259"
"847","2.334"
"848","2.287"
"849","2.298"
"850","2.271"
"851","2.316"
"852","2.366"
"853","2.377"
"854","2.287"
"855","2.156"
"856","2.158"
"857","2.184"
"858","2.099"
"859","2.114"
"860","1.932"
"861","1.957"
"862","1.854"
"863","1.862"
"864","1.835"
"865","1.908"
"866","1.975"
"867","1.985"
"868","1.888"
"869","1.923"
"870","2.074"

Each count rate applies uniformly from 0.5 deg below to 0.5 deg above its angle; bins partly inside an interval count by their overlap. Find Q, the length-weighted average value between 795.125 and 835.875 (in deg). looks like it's 1.98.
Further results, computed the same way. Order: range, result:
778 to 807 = 1.56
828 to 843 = 2.41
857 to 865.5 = 1.96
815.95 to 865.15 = 2.22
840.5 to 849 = 2.25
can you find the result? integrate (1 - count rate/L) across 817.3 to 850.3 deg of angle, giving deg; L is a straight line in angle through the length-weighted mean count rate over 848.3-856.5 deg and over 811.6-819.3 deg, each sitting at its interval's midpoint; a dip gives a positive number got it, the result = -4.6 deg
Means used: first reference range 1.76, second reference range 2.28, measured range 2.29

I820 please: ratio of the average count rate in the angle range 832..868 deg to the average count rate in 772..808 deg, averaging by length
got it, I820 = 1.47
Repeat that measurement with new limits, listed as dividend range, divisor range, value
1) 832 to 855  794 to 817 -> 1.35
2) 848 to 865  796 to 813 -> 1.21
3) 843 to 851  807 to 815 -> 1.30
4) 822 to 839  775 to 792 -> 1.72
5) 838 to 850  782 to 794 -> 1.58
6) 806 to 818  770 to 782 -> 1.42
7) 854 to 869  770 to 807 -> 1.35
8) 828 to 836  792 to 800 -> 1.47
